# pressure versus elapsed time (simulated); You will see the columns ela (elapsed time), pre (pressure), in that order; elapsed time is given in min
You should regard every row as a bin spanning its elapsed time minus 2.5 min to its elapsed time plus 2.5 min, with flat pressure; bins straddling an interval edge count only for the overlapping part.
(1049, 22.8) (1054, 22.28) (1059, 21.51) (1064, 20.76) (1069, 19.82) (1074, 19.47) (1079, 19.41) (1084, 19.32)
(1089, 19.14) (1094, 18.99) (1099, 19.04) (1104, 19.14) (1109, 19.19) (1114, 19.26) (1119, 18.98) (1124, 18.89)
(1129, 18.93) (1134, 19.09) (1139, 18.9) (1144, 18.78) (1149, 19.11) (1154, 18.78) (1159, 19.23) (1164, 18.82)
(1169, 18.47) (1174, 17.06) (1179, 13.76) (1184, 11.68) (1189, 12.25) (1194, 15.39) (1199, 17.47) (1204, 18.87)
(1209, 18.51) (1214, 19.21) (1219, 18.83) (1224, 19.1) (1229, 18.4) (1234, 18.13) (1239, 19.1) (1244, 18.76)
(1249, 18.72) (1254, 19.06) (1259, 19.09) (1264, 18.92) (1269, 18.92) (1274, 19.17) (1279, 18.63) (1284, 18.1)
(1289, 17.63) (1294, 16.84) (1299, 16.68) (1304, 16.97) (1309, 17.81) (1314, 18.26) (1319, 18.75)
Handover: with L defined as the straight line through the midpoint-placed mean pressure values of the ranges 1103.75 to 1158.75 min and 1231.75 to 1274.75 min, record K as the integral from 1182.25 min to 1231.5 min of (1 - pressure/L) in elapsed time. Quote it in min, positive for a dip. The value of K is 4.9 min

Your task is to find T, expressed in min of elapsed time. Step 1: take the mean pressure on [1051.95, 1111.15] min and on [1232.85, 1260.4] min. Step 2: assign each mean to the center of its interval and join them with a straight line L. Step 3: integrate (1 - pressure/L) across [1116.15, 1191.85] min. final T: 7.4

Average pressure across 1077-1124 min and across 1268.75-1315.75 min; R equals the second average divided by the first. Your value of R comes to 0.93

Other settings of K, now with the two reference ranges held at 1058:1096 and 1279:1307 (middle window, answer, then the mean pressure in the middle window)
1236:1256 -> -1.11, 18.9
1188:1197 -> 2.04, 14.3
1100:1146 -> 0.53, 19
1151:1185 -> 3.03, 17.1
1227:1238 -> -0.20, 18.4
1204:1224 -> -0.70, 18.9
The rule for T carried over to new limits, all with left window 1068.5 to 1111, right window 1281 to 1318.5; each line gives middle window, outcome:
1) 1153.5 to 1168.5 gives -0.18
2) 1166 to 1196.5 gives 6.07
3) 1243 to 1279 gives -2.15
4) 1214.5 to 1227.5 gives -0.55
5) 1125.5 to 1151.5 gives -0.14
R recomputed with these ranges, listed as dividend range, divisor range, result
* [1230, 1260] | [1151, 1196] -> 1.16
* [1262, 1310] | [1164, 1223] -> 1.08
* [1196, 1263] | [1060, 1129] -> 0.96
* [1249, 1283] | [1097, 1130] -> 0.99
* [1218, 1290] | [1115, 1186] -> 1.04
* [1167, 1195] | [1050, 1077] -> 0.70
